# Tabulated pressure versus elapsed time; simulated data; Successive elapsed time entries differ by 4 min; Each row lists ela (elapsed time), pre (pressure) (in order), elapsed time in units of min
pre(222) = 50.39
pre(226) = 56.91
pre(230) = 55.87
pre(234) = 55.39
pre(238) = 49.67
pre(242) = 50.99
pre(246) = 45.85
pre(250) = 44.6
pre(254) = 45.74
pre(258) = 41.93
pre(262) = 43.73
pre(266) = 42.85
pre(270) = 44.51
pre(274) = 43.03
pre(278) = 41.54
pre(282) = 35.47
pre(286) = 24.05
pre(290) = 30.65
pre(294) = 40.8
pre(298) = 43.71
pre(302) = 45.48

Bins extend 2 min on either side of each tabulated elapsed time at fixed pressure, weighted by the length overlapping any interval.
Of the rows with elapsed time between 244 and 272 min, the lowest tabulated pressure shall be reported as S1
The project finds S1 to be 41.93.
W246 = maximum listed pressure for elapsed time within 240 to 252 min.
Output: 50.99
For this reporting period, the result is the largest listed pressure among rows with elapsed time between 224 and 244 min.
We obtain 56.91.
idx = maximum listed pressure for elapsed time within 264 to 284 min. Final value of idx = 44.51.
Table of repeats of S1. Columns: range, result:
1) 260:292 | 24.05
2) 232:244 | 49.67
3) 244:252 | 44.6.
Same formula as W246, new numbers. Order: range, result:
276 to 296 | 41.54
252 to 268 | 45.74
